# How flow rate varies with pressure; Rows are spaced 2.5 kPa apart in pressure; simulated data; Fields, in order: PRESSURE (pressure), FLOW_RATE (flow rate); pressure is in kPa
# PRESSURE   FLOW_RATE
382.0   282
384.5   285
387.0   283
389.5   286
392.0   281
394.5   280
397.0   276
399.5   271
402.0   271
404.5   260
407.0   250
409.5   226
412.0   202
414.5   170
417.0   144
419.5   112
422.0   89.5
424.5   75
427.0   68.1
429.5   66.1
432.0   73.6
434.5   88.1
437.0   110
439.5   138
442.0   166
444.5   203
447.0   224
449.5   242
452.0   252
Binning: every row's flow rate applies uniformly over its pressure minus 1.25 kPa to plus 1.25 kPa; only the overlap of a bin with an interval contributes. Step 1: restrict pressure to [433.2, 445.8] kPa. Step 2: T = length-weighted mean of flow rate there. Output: 141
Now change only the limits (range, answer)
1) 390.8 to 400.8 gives 277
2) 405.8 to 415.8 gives 211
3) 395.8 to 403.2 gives 273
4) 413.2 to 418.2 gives 158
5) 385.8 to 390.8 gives 284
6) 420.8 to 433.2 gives 74.4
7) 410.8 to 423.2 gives 143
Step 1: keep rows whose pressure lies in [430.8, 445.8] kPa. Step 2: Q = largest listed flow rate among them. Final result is 203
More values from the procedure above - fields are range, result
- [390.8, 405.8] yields 281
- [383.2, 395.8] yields 286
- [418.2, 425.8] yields 112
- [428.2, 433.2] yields 73.6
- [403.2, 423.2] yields 260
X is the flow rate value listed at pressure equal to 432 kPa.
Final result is 73.6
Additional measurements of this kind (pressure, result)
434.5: 88.1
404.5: 260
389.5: 286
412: 202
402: 271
